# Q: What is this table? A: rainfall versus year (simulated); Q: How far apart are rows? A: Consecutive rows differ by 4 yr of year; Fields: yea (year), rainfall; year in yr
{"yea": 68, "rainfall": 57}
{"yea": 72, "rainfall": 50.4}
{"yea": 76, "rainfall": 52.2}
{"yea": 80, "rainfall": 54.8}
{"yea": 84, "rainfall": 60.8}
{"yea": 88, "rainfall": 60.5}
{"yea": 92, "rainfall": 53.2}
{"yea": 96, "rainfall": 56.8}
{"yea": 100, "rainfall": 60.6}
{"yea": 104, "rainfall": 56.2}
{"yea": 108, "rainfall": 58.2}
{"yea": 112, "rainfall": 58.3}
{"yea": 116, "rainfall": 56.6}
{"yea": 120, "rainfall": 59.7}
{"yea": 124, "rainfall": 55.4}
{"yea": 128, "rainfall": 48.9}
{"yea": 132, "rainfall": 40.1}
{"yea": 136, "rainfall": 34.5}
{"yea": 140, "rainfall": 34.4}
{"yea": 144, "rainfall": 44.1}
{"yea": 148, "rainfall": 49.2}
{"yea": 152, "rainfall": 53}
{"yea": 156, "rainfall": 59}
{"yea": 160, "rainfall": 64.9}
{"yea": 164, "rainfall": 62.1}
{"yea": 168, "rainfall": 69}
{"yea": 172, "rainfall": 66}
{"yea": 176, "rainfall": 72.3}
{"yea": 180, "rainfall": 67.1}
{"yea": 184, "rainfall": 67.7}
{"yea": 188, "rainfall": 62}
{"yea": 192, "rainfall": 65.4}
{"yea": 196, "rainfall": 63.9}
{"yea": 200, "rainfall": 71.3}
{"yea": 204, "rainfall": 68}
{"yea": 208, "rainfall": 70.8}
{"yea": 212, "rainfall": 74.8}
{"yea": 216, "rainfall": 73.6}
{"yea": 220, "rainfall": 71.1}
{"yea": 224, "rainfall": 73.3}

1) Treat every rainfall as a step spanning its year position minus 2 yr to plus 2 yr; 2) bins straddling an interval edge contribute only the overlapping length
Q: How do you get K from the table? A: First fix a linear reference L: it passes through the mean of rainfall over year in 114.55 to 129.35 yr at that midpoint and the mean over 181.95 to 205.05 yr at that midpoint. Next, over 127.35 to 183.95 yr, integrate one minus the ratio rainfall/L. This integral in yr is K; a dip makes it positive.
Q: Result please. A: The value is 5.3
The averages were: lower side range 55.4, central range 55.2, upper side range 66.3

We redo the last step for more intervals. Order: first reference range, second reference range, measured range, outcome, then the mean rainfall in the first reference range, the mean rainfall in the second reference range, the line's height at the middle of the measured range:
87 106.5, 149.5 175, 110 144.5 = 6.6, 57.3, 62.5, 59.7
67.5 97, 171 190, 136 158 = 5.8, 55.6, 67.1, 63.2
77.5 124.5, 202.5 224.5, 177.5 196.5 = 0.8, 57.6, 71.9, 68.6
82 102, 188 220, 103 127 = 1.4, 58.4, 69.3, 60.6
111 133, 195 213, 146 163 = 0.9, 53.5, 69.8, 60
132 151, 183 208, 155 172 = -4.2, 41.2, 66.7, 51.6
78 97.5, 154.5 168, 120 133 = 2.1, 57.2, 63.1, 60.4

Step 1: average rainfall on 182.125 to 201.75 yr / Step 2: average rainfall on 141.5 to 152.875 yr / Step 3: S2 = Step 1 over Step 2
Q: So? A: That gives 1.4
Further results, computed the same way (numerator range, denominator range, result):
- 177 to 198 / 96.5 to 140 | 1.26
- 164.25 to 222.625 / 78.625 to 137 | 1.26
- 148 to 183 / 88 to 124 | 1.10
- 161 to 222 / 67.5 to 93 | 1.23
